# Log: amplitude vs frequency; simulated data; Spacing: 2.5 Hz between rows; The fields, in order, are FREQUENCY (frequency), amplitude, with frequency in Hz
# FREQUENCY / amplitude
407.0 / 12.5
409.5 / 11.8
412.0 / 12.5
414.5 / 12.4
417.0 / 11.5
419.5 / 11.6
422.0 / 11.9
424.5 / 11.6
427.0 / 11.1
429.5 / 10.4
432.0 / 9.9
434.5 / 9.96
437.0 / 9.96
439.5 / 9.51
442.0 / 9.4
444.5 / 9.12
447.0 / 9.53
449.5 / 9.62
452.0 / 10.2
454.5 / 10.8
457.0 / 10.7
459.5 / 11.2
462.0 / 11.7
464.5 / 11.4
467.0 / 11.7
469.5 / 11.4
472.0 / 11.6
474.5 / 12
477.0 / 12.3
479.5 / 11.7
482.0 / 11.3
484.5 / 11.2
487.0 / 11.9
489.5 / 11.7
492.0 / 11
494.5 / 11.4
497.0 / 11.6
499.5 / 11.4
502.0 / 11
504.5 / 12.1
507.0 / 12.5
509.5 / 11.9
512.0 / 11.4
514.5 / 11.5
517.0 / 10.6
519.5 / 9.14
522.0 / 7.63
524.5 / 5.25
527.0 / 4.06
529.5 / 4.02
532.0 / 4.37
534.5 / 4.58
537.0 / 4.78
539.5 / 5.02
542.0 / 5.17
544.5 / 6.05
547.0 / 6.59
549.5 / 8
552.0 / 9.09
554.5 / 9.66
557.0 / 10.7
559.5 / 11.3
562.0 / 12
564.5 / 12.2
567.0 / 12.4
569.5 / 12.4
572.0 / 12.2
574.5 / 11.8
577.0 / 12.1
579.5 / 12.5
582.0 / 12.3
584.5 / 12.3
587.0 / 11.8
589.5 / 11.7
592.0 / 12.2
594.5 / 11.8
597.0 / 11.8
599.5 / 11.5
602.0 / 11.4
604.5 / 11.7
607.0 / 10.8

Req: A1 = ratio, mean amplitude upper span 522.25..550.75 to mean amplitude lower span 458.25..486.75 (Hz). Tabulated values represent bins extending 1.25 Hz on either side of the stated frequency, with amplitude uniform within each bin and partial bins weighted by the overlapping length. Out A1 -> 0.5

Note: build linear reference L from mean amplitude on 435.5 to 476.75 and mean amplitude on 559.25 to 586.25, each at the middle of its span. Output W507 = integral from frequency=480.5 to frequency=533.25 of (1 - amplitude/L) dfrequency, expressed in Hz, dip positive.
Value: 6.55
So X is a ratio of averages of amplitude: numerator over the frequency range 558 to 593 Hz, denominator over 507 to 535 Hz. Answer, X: 1.51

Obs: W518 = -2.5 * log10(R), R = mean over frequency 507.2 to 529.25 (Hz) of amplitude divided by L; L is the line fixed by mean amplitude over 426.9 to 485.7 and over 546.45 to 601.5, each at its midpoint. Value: 0.24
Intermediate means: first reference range 10.7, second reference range 11.3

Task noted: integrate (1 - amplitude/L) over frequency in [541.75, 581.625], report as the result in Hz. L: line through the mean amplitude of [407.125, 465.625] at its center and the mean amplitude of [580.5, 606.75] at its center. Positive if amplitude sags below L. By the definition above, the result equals 4.1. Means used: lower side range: 10.8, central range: 10.4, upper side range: 11.8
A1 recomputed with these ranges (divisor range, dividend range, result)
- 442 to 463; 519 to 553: 0.57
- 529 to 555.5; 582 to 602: 1.93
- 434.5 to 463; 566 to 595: 1.20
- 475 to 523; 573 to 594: 1.07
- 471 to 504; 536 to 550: 0.51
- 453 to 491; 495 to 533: 0.81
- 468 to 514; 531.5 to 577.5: 0.77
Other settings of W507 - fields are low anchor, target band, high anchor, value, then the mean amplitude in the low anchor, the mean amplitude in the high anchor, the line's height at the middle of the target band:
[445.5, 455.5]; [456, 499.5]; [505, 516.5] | -3.0 Hz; 10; 11.8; 10.8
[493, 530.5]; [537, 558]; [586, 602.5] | 6.5 Hz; 9.75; 11.8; 10.6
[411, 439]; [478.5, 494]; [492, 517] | 0.0 Hz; 11.1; 11.6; 11.5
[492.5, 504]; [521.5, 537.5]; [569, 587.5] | 9.4 Hz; 11.4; 12.2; 11.7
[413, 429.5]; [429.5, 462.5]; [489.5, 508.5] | 4.3 Hz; 11.6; 11.6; 11.6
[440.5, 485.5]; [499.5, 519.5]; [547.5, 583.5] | -0.6 Hz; 10.9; 11.2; 11.1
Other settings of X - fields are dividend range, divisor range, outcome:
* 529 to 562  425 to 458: 0.71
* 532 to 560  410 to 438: 0.64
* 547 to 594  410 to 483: 1.03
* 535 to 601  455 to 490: 0.89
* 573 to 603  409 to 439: 1.07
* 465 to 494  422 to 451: 1.15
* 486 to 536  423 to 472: 0.90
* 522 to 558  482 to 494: 0.55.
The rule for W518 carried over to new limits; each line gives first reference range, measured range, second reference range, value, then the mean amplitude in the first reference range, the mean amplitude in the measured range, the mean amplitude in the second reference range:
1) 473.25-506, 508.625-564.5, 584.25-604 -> 0.42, 11.6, 7.93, 11.8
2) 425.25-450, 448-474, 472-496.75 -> -0.03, 9.89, 11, 11.6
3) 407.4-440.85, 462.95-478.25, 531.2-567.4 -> -0.18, 11.1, 11.7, 8.07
